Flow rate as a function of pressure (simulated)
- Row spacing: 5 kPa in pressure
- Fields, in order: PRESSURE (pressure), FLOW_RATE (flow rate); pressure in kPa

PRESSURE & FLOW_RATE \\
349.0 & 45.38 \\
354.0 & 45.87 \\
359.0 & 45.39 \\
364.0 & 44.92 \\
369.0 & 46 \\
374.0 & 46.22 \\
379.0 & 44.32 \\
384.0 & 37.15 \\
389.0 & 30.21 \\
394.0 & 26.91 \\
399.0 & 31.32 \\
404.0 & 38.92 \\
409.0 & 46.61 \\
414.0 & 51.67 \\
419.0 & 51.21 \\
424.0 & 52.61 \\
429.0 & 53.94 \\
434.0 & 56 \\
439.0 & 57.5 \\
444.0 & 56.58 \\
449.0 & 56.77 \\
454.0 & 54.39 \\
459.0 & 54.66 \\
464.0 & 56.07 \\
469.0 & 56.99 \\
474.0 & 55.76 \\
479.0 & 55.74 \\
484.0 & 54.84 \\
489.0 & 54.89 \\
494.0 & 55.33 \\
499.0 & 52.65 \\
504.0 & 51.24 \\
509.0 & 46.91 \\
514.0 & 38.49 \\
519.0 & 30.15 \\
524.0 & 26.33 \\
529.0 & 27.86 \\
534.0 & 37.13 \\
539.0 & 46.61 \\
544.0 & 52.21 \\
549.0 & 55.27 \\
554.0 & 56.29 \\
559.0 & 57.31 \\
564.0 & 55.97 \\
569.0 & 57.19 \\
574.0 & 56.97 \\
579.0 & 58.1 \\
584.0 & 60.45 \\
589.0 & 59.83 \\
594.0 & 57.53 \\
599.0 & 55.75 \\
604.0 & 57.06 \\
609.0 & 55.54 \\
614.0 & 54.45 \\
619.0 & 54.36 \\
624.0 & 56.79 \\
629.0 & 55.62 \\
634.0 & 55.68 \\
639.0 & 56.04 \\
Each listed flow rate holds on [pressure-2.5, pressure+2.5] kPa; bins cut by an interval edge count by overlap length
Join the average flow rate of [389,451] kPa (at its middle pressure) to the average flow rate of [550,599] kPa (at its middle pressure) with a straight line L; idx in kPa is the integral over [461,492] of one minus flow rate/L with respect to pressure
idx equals -2.7 kPa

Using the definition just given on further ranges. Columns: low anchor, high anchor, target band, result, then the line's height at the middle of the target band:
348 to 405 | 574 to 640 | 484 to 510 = -2.13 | 48.8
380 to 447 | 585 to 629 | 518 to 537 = 7.74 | 52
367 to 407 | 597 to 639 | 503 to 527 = 4.99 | 47.6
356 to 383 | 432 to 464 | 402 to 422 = 1.39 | 50.9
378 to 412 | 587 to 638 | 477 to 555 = 1.75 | 47.4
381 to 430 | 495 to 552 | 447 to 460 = -4.06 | 42.1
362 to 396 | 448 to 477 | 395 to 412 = 2.35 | 44.3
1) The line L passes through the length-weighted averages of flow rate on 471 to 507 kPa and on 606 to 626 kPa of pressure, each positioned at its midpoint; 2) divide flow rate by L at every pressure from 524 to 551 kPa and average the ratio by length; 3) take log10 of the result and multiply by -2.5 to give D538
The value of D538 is 0.29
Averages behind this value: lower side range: 54.3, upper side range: 55.3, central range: 42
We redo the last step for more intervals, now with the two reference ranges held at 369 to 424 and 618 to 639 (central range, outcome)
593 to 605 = -0.054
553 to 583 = -0.104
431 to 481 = -0.239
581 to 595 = -0.119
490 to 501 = -0.144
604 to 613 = -0.025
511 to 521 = 0.354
